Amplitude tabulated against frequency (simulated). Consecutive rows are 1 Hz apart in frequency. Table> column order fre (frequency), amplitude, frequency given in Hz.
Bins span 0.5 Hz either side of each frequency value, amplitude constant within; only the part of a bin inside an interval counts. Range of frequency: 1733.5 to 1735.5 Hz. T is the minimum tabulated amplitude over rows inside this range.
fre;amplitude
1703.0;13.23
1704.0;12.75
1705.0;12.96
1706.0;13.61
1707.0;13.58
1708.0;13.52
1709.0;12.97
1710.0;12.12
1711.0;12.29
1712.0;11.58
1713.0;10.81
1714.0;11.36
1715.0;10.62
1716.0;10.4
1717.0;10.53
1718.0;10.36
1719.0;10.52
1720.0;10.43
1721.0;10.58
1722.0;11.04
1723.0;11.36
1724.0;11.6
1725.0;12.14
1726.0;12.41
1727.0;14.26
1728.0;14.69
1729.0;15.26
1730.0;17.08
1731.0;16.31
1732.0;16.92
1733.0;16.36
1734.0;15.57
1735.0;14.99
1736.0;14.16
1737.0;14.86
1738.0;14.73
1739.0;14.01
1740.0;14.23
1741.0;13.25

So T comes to 14.99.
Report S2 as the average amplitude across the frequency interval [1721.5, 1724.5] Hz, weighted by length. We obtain 11.3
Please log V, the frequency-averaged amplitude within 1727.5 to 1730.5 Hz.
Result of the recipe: 15.7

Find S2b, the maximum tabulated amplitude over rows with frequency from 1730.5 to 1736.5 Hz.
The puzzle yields 16.92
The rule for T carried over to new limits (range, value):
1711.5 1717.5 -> 10.4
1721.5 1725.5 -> 11.04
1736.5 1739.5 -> 14.01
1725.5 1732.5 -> 12.41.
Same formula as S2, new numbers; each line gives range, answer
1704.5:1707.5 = 13.4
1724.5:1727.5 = 12.9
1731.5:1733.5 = 16.6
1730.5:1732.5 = 16.6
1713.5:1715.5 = 11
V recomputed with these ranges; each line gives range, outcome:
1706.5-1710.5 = 13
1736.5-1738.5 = 14.8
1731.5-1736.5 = 15.6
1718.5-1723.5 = 10.8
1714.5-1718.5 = 10.5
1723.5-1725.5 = 11.9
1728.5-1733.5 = 16.4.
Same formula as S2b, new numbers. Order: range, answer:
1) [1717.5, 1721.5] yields 10.58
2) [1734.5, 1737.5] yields 14.99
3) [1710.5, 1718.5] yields 12.29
